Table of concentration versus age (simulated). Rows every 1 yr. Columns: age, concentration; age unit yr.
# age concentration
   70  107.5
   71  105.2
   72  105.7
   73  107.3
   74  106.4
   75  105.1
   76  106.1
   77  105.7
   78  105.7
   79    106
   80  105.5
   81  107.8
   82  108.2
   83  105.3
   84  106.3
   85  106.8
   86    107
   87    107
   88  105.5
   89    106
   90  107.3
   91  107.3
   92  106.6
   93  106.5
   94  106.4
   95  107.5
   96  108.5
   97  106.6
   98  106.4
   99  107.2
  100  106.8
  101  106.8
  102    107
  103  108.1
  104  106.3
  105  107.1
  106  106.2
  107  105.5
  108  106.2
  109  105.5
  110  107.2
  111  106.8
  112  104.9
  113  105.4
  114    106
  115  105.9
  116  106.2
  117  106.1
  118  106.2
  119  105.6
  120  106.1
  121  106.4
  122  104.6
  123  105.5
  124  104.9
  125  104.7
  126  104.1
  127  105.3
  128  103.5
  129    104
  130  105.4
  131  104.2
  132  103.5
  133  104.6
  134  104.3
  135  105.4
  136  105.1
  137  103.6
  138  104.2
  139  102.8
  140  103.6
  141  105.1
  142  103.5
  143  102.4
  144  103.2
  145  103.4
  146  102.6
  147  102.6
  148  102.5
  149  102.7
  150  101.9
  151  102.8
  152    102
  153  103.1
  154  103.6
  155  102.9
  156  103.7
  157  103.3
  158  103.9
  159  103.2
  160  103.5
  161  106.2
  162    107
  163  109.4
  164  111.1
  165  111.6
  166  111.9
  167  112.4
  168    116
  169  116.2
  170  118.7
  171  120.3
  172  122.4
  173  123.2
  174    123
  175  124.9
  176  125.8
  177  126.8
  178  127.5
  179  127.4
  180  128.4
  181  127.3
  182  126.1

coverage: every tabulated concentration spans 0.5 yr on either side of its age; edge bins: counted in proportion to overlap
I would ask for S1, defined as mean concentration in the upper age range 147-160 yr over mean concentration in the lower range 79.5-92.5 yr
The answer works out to 0.97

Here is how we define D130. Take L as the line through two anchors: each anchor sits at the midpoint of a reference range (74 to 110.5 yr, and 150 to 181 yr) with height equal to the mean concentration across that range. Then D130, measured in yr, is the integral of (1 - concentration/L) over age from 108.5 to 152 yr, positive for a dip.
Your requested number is 2.2 yr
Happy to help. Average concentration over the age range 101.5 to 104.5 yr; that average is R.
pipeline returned 107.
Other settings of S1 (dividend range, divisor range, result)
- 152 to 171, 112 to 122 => 1.02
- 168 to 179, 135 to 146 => 1.18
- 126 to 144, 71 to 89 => 0.98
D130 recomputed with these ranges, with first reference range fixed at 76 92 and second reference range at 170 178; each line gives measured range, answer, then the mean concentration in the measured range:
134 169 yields 4.2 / 105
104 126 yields 1.3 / 106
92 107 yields 0.3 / 107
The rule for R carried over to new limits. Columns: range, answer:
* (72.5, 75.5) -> 106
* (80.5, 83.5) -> 107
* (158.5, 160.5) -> 103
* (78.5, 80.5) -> 106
